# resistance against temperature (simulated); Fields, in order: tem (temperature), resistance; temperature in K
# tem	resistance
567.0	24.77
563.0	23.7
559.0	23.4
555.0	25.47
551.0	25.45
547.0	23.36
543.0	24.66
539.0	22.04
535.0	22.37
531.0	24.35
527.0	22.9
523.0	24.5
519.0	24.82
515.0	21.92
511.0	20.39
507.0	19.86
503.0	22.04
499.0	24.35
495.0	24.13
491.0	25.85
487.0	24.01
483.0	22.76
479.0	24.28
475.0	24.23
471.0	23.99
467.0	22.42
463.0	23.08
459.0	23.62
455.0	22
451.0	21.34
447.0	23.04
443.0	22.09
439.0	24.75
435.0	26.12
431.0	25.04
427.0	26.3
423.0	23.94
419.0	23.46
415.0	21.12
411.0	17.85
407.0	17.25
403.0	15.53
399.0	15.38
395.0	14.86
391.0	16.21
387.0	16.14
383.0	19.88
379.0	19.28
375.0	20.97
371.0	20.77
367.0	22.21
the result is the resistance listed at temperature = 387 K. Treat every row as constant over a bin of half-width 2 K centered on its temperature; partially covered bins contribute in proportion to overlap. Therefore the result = 16.14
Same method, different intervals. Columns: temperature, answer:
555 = 25.47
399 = 15.38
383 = 19.88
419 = 23.46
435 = 26.12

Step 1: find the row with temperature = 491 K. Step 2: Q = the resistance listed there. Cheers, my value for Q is 25.85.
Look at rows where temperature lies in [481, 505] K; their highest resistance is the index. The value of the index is 25.85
